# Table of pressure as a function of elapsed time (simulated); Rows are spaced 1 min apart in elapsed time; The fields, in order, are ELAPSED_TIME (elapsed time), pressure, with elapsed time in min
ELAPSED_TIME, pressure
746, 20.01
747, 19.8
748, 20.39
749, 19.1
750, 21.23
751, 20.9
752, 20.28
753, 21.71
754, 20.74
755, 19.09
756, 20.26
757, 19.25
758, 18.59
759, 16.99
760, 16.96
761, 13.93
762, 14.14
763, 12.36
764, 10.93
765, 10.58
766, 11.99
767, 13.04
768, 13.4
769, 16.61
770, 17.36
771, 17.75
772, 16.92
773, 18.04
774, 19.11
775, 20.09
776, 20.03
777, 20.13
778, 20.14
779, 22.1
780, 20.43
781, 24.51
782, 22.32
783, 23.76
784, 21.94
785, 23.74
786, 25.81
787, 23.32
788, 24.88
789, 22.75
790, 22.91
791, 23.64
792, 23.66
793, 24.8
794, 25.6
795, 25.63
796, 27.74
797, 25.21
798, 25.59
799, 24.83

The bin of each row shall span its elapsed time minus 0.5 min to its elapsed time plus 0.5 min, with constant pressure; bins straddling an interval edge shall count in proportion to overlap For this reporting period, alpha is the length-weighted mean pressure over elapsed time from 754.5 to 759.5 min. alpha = 18.8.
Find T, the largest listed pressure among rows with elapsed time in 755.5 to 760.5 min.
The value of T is 20.26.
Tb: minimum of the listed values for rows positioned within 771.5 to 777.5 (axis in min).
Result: 16.92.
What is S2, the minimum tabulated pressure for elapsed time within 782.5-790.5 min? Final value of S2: 21.94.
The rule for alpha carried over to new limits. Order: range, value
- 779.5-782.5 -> 22.4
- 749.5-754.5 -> 21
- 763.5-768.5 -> 12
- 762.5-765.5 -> 11.3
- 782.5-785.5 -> 23.1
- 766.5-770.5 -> 15.1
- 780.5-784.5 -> 23.1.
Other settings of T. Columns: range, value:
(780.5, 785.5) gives 24.51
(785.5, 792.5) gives 25.81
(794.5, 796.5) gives 27.74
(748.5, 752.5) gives 21.23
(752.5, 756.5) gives 21.71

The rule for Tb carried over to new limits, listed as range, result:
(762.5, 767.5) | 10.58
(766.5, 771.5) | 13.04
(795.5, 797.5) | 25.21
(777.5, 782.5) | 20.14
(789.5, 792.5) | 22.91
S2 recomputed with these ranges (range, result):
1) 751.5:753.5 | 20.28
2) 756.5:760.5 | 16.96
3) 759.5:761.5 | 13.93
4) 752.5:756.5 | 19.09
